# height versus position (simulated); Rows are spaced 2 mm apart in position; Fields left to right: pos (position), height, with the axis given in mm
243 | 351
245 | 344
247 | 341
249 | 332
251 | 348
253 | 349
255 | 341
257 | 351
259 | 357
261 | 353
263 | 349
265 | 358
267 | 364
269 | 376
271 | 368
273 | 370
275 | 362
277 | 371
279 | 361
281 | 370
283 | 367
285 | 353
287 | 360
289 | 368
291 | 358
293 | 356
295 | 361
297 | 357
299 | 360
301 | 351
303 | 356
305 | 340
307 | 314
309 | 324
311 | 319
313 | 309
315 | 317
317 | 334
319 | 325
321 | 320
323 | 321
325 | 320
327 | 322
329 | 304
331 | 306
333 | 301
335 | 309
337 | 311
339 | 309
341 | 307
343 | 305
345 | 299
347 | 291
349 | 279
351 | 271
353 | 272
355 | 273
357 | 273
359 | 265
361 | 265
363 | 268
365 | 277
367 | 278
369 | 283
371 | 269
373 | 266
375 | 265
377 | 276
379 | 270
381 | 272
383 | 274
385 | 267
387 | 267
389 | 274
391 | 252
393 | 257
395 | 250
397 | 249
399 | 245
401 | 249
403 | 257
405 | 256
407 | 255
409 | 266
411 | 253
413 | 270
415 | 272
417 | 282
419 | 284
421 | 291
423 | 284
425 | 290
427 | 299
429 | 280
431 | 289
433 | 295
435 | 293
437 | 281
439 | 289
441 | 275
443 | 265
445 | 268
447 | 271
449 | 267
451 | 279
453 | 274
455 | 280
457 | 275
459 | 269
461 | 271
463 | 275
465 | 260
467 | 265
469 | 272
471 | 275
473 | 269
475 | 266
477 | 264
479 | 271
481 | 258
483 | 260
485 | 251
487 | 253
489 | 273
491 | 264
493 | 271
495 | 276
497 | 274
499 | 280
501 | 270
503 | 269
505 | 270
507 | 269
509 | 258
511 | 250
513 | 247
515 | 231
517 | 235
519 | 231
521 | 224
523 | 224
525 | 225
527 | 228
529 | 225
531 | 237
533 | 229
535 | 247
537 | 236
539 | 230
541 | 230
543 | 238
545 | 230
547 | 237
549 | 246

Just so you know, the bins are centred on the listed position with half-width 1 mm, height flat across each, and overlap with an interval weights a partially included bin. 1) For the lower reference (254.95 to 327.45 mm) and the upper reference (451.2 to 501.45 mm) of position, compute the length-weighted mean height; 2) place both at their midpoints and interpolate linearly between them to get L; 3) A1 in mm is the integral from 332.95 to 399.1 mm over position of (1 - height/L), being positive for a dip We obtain 8.4 mm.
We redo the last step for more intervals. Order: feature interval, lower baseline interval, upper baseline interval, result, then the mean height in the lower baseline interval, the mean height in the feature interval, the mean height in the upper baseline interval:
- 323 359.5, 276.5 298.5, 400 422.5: 2.78 mm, 362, 297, 267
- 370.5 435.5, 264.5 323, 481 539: 6.23 mm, 349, 270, 250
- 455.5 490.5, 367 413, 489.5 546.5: -1.97 mm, 263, 266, 247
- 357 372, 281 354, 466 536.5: 1.70 mm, 325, 272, 254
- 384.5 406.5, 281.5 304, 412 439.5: 3.34 mm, 359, 256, 286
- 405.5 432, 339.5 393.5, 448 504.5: -0.53 mm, 275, 278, 269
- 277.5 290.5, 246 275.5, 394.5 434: -0.82 mm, 354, 363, 271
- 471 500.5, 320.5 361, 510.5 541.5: -2.40 mm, 297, 267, 233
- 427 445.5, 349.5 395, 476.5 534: -1.55 mm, 269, 283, 252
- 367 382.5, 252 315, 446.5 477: 1.94 mm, 353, 272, 271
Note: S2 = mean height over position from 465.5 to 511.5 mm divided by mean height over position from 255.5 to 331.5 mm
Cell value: 0.8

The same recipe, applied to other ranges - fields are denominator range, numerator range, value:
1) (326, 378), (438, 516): 0.93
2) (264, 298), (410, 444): 0.78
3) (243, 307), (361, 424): 0.75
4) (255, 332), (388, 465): 0.79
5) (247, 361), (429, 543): 0.79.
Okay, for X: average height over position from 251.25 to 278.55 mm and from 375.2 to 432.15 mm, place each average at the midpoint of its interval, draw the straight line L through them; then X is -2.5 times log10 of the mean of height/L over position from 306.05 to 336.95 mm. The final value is 0.020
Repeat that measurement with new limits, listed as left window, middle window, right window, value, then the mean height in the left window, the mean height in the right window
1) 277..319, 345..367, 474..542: 0.17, 347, 251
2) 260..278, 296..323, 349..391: -0.02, 363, 271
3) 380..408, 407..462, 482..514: -0.07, 259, 265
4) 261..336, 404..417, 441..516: 0.12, 343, 267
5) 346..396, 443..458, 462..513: -0.02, 270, 266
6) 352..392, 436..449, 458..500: -0.02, 270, 267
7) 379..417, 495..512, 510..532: -0.14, 261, 232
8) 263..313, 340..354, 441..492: 0.13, 355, 268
